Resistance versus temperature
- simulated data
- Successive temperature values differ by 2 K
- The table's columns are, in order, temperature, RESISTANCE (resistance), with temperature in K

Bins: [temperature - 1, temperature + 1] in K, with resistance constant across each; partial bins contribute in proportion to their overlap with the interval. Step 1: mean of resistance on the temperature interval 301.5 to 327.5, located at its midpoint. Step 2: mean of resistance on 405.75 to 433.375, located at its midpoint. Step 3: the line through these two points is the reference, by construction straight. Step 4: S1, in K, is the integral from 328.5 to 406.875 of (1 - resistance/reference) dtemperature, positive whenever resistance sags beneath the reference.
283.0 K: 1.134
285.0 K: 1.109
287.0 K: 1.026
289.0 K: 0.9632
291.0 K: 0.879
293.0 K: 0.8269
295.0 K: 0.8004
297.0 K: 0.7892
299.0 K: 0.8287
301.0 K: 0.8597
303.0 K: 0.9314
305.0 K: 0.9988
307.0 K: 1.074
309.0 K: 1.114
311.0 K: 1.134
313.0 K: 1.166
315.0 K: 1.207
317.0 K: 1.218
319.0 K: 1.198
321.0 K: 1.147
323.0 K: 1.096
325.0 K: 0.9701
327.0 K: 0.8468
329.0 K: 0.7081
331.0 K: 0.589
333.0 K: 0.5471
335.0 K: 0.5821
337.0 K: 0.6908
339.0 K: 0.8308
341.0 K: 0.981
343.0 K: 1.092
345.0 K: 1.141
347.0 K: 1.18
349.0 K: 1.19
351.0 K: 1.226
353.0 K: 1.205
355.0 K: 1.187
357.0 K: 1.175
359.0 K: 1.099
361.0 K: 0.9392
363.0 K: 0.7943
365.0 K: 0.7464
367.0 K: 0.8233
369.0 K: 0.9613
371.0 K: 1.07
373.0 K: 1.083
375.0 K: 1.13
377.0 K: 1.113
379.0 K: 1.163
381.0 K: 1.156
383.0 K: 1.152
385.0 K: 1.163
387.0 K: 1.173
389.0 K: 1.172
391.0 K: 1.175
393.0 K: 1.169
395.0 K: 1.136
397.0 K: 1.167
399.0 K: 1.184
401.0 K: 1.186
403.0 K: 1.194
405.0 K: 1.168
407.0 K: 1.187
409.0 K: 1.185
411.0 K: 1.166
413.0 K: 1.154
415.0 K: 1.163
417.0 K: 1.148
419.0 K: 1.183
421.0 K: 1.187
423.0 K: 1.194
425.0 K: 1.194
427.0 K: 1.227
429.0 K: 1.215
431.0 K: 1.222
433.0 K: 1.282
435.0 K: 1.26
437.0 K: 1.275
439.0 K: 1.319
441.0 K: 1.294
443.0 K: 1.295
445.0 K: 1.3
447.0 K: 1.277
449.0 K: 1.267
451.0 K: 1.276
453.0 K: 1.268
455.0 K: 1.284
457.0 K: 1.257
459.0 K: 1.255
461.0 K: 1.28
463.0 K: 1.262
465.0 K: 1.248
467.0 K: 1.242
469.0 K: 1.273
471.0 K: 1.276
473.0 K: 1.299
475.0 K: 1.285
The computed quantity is 6.9 K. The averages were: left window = 1.08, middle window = 1.04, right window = 1.19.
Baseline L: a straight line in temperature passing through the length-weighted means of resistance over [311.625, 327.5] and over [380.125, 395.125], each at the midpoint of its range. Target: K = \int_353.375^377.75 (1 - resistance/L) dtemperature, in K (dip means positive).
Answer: 2.8 K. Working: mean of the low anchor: 1.11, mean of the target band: 1.01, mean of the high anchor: 1.16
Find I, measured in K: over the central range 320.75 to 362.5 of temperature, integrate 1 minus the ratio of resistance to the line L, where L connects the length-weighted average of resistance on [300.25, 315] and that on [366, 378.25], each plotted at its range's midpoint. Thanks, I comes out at 3.01 K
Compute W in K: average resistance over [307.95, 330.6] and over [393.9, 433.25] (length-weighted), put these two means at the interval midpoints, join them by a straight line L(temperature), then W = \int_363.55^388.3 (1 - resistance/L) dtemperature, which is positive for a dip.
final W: 1.7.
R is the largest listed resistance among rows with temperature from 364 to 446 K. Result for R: 1.319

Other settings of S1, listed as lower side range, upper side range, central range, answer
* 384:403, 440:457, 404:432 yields 0.8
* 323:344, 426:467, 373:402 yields -3.8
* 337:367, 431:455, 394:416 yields 0.1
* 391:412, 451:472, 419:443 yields -0.5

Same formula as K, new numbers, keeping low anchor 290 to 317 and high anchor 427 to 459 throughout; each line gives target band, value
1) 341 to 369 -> 0.8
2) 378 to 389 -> -0.2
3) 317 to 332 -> 1.0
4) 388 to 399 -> 0.0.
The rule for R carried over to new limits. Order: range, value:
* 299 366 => 1.226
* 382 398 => 1.175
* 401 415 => 1.194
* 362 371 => 1.07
